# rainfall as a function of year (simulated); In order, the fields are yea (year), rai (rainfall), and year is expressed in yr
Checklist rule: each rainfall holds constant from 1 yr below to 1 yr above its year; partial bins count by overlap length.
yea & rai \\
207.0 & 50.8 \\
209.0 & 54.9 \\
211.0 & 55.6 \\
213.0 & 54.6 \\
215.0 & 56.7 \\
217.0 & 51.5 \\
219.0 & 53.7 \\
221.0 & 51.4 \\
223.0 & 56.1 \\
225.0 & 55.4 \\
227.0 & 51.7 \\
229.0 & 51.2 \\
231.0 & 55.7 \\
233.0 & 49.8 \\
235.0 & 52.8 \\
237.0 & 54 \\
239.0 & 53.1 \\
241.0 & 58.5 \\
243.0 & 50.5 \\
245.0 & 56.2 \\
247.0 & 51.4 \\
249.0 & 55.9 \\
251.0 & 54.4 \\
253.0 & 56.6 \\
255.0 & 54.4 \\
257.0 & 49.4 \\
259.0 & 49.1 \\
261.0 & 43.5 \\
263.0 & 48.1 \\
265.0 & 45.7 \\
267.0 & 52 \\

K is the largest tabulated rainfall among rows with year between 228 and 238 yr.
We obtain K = 55.7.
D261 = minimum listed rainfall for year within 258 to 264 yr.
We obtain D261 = 43.5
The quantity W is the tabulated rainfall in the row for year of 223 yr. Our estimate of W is 56.1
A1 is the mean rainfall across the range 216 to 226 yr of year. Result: 53.6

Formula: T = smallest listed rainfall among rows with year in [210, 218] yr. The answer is 51.5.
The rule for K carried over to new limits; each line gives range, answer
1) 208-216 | 56.7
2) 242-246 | 56.2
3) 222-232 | 56.1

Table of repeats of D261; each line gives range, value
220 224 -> 51.4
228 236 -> 49.8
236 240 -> 53.1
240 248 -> 50.5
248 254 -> 54.4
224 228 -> 51.7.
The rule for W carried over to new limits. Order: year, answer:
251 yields 54.4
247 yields 51.4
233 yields 49.8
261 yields 43.5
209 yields 54.9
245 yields 56.2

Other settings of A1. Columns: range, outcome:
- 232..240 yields 52.4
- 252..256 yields 55.5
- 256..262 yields 47.3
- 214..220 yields 54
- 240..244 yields 54.5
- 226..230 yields 51.5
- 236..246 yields 54.5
